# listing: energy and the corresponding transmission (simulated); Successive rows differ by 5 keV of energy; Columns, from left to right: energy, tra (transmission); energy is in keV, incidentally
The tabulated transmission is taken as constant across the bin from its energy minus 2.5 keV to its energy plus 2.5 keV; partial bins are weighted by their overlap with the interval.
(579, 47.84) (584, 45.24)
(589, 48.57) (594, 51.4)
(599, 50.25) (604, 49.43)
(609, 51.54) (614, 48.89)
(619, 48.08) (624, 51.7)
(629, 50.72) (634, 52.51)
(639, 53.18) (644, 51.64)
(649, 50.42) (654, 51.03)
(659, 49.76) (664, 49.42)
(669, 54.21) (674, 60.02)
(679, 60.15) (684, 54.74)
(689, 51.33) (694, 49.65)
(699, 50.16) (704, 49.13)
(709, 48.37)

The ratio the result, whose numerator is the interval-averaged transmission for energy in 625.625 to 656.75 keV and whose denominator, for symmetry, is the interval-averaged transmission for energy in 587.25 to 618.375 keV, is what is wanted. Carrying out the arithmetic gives 1.03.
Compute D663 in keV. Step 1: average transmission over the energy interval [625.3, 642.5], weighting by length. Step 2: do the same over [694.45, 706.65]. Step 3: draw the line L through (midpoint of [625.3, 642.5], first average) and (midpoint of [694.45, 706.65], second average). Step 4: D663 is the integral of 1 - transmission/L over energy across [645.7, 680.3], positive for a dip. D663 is -1.57 keV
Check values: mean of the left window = 52.1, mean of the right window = 49.6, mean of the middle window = 53.3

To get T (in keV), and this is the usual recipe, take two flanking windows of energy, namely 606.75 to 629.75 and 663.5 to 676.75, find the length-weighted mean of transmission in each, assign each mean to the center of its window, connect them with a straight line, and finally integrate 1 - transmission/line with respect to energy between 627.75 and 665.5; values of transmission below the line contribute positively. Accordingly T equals 1.3 keV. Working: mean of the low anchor 50.1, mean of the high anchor 55.4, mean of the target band 51.1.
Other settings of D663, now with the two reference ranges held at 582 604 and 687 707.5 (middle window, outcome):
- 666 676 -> -1.38 keV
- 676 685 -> -1.49 keV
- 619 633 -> -0.42 keV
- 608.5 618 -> -0.08 keV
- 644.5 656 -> -0.31 keV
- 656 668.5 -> -0.19 keV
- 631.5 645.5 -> -0.87 keV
